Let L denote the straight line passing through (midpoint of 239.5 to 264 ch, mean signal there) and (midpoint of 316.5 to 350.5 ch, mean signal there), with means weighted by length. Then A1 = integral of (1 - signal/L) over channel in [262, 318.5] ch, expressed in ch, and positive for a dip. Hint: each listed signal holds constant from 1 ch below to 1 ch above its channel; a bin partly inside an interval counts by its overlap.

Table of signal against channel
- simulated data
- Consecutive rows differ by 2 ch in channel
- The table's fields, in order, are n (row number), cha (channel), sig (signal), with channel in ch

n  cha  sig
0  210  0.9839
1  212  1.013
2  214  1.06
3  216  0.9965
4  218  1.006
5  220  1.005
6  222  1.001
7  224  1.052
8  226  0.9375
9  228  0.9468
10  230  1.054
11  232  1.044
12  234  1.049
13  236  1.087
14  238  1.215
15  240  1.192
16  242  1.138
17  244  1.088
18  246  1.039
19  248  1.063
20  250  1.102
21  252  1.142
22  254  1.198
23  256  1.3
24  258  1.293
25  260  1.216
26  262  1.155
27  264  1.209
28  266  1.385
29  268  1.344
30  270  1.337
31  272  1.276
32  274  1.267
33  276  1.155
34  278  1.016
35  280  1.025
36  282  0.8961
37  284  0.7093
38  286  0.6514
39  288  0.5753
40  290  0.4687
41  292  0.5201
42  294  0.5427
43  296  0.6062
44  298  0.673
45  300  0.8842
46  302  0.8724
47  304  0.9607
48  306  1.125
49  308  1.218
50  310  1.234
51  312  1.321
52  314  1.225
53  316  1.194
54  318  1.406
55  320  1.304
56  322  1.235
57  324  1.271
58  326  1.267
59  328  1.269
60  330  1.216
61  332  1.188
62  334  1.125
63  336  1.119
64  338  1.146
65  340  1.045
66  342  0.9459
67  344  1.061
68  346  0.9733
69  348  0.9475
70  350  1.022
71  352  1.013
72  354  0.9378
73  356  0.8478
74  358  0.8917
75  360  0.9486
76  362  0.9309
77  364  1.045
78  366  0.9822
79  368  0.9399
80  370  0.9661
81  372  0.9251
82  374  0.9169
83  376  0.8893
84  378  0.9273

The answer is 7.6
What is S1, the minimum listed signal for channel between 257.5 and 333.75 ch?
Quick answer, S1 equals 0.4687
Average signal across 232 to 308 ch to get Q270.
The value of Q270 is 1.02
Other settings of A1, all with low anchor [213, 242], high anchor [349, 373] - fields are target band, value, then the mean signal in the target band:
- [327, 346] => -2.8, 1.12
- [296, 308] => 1.1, 0.905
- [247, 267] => -3.5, 1.21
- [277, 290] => 2.9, 0.786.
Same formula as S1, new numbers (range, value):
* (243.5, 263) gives 1.039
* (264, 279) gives 1.016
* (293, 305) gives 0.5427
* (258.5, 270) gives 1.155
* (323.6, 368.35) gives 0.8478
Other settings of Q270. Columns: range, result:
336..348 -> 1.03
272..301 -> 0.802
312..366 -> 1.1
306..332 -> 1.26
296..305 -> 0.821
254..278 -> 1.25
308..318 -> 1.26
